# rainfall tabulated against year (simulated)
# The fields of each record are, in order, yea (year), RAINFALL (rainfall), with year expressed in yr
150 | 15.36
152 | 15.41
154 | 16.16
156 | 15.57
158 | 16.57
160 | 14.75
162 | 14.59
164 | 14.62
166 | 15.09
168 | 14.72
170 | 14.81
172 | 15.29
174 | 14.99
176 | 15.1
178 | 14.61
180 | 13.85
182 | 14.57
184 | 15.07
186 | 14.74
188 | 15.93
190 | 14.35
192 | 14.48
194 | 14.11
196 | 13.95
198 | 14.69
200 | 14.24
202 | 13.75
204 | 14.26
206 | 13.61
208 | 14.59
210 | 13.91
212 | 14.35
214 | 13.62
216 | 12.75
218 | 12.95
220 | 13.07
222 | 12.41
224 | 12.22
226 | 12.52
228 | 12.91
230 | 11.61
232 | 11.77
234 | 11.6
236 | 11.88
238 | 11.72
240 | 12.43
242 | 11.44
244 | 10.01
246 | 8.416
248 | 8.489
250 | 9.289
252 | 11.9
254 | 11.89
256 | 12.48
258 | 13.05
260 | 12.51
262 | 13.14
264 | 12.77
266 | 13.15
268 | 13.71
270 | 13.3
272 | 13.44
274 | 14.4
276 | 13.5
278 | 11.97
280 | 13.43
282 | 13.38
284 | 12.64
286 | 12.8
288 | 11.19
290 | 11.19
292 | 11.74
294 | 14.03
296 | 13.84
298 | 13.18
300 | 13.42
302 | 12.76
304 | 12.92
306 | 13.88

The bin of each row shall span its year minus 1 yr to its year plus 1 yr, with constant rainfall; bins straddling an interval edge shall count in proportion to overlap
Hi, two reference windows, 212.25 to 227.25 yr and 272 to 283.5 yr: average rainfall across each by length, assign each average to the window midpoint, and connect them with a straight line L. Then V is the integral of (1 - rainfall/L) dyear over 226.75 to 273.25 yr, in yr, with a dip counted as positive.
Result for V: 4.3 yr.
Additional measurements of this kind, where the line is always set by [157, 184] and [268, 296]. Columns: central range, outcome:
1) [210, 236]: 2.4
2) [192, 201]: 0.1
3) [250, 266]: 1.2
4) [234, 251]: 3.9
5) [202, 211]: 0.1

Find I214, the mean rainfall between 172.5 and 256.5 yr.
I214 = 13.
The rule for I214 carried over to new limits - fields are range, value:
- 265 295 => 12.9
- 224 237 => 12.1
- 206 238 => 12.8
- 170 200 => 14.7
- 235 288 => 12.2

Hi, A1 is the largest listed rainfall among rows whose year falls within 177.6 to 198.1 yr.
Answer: 15.93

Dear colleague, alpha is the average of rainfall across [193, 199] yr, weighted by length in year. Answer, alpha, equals 14.2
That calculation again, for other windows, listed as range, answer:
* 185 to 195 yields 14.7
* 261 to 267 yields 13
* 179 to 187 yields 14.6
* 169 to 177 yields 15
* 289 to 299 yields 12.8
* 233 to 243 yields 11.8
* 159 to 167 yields 14.8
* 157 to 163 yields 15.3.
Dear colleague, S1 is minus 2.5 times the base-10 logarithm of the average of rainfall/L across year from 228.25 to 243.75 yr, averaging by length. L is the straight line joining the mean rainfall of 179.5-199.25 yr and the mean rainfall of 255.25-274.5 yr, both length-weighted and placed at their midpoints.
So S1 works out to 0.17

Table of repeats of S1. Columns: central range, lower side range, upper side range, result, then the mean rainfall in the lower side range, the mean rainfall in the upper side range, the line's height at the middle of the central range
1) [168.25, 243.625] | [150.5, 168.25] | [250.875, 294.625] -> 0.05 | 15.3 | 12.8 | 14.3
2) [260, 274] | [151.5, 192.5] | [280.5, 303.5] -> 0.00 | 15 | 12.8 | 13.2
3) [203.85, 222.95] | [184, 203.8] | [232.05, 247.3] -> -0.04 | 14.5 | 11.1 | 13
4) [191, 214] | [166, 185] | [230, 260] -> -0.06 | 14.8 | 11.2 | 13.4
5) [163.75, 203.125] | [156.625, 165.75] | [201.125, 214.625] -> 0.00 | 15.1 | 14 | 14.6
